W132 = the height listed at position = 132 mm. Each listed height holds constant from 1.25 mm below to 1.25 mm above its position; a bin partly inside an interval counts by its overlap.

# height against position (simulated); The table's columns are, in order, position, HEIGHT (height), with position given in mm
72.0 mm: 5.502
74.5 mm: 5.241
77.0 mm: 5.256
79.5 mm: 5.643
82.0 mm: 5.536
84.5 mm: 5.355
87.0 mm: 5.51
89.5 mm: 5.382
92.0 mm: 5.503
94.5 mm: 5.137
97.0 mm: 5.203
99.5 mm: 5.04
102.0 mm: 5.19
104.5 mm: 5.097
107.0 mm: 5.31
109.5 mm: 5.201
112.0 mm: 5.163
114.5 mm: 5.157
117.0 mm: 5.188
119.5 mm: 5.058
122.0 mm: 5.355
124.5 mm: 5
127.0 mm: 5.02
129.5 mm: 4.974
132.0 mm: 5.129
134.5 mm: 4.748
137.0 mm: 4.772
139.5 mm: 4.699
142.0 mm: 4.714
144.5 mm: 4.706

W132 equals 5.129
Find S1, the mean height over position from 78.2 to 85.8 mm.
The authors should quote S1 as 5.51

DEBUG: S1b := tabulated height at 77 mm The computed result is 5.256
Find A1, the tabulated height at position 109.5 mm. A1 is 5.201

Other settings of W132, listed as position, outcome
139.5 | 4.699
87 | 5.51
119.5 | 5.058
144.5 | 4.706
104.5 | 5.097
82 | 5.536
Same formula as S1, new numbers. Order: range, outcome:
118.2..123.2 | 5.2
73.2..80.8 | 5.38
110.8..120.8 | 5.14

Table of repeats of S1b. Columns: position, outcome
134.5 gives 4.748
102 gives 5.19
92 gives 5.503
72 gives 5.502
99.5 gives 5.04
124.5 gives 5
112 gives 5.163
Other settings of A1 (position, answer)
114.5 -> 5.157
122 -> 5.355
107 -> 5.31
